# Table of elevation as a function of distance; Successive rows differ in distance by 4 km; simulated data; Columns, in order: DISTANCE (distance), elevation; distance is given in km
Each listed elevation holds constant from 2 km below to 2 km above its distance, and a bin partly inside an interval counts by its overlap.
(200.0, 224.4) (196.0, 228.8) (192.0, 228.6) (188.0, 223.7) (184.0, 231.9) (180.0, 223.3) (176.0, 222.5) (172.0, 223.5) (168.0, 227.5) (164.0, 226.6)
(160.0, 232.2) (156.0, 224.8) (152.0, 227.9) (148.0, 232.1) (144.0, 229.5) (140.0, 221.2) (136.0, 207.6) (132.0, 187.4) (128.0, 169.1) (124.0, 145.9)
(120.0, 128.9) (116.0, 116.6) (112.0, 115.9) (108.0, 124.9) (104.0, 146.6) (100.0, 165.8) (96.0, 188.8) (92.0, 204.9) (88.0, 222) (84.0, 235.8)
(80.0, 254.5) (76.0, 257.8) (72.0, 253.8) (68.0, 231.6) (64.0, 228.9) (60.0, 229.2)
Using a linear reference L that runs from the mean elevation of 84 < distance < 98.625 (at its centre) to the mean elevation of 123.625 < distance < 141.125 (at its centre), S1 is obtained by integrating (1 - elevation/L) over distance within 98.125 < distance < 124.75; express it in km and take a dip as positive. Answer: 8.60 km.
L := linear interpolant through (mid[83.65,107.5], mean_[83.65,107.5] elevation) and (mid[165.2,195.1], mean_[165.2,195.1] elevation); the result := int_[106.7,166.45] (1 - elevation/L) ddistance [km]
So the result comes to 5.8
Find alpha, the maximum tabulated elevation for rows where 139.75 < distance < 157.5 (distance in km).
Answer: 232.1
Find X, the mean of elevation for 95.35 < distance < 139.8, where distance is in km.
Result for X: 156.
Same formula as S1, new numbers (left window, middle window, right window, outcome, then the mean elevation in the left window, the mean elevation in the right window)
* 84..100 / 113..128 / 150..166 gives 5.6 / 204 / 228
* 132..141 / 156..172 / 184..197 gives -0.7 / 208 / 228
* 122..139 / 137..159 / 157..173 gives -2.4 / 180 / 228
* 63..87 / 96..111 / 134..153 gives 5.5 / 243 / 223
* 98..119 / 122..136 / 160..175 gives -0.5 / 134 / 226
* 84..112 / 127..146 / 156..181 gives -0.1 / 176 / 226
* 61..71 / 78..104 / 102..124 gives -4.2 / 232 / 128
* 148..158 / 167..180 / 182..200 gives 0.2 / 228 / 228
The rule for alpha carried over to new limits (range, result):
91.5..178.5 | 232.2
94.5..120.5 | 188.8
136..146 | 229.5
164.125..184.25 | 231.9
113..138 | 207.6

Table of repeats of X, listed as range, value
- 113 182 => 201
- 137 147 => 224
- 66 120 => 191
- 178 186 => 228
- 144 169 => 229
